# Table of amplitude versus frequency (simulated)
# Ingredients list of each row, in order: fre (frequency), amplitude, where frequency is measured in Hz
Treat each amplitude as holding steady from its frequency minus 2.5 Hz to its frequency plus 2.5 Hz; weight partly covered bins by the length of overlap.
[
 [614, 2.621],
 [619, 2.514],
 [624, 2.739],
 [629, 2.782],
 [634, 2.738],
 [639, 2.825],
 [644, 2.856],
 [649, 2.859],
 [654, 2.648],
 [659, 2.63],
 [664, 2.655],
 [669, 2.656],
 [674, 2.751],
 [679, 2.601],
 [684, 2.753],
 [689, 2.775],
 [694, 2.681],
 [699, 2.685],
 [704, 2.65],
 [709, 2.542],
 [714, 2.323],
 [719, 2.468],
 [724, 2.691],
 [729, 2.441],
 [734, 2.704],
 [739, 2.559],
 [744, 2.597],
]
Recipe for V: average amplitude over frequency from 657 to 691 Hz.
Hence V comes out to 2.69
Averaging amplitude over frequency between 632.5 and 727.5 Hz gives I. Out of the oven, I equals 2.67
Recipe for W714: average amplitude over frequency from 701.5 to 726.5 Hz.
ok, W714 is 2.53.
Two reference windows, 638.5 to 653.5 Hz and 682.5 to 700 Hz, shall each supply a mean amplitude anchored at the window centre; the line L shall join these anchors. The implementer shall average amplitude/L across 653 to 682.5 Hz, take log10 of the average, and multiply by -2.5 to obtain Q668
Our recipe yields 0.05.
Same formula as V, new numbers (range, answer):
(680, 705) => 2.71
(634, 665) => 2.75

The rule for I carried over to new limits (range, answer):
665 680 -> 2.67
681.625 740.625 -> 2.61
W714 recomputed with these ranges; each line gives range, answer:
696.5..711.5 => 2.63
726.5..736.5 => 2.57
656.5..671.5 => 2.65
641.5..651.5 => 2.86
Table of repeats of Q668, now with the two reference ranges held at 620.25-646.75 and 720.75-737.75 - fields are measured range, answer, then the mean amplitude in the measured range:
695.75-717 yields 0.04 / 2.55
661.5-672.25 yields 0.02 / 2.66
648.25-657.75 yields 0.01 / 2.72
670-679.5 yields 0.00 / 2.69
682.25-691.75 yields -0.03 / 2.76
